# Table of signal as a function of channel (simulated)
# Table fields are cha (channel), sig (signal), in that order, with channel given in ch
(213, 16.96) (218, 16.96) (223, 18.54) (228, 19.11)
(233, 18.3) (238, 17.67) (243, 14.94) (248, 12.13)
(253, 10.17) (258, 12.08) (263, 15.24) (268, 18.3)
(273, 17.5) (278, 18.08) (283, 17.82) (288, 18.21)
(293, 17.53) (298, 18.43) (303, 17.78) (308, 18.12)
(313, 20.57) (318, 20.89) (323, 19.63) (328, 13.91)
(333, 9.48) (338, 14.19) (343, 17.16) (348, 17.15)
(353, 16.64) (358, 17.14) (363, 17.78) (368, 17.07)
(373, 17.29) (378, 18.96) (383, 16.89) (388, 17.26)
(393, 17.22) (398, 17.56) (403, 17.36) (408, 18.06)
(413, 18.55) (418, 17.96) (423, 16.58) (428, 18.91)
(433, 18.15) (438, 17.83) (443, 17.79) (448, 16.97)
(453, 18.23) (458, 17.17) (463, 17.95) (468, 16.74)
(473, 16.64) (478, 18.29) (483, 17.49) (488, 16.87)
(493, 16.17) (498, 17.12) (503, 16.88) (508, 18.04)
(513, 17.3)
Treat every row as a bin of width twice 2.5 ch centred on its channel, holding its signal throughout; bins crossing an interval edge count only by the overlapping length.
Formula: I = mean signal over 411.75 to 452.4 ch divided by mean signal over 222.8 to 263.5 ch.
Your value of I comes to 1.2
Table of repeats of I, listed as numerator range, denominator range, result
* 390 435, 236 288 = 1.15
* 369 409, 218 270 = 1.12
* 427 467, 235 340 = 1.09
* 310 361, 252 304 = 1.01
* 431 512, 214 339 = 1.04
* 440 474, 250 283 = 1.13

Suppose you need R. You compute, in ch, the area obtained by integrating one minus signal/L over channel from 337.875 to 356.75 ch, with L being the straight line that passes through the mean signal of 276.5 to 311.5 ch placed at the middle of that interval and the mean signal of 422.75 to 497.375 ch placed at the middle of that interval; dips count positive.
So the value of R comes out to 1.3 ch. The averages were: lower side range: 18.1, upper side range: 17.5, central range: 16.6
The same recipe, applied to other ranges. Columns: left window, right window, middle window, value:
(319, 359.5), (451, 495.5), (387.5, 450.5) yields -3.9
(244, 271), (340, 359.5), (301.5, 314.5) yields -2.7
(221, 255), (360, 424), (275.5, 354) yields -2.4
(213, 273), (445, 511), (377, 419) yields -2.3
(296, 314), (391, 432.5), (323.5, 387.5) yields 6.7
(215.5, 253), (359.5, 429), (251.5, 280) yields 2.2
